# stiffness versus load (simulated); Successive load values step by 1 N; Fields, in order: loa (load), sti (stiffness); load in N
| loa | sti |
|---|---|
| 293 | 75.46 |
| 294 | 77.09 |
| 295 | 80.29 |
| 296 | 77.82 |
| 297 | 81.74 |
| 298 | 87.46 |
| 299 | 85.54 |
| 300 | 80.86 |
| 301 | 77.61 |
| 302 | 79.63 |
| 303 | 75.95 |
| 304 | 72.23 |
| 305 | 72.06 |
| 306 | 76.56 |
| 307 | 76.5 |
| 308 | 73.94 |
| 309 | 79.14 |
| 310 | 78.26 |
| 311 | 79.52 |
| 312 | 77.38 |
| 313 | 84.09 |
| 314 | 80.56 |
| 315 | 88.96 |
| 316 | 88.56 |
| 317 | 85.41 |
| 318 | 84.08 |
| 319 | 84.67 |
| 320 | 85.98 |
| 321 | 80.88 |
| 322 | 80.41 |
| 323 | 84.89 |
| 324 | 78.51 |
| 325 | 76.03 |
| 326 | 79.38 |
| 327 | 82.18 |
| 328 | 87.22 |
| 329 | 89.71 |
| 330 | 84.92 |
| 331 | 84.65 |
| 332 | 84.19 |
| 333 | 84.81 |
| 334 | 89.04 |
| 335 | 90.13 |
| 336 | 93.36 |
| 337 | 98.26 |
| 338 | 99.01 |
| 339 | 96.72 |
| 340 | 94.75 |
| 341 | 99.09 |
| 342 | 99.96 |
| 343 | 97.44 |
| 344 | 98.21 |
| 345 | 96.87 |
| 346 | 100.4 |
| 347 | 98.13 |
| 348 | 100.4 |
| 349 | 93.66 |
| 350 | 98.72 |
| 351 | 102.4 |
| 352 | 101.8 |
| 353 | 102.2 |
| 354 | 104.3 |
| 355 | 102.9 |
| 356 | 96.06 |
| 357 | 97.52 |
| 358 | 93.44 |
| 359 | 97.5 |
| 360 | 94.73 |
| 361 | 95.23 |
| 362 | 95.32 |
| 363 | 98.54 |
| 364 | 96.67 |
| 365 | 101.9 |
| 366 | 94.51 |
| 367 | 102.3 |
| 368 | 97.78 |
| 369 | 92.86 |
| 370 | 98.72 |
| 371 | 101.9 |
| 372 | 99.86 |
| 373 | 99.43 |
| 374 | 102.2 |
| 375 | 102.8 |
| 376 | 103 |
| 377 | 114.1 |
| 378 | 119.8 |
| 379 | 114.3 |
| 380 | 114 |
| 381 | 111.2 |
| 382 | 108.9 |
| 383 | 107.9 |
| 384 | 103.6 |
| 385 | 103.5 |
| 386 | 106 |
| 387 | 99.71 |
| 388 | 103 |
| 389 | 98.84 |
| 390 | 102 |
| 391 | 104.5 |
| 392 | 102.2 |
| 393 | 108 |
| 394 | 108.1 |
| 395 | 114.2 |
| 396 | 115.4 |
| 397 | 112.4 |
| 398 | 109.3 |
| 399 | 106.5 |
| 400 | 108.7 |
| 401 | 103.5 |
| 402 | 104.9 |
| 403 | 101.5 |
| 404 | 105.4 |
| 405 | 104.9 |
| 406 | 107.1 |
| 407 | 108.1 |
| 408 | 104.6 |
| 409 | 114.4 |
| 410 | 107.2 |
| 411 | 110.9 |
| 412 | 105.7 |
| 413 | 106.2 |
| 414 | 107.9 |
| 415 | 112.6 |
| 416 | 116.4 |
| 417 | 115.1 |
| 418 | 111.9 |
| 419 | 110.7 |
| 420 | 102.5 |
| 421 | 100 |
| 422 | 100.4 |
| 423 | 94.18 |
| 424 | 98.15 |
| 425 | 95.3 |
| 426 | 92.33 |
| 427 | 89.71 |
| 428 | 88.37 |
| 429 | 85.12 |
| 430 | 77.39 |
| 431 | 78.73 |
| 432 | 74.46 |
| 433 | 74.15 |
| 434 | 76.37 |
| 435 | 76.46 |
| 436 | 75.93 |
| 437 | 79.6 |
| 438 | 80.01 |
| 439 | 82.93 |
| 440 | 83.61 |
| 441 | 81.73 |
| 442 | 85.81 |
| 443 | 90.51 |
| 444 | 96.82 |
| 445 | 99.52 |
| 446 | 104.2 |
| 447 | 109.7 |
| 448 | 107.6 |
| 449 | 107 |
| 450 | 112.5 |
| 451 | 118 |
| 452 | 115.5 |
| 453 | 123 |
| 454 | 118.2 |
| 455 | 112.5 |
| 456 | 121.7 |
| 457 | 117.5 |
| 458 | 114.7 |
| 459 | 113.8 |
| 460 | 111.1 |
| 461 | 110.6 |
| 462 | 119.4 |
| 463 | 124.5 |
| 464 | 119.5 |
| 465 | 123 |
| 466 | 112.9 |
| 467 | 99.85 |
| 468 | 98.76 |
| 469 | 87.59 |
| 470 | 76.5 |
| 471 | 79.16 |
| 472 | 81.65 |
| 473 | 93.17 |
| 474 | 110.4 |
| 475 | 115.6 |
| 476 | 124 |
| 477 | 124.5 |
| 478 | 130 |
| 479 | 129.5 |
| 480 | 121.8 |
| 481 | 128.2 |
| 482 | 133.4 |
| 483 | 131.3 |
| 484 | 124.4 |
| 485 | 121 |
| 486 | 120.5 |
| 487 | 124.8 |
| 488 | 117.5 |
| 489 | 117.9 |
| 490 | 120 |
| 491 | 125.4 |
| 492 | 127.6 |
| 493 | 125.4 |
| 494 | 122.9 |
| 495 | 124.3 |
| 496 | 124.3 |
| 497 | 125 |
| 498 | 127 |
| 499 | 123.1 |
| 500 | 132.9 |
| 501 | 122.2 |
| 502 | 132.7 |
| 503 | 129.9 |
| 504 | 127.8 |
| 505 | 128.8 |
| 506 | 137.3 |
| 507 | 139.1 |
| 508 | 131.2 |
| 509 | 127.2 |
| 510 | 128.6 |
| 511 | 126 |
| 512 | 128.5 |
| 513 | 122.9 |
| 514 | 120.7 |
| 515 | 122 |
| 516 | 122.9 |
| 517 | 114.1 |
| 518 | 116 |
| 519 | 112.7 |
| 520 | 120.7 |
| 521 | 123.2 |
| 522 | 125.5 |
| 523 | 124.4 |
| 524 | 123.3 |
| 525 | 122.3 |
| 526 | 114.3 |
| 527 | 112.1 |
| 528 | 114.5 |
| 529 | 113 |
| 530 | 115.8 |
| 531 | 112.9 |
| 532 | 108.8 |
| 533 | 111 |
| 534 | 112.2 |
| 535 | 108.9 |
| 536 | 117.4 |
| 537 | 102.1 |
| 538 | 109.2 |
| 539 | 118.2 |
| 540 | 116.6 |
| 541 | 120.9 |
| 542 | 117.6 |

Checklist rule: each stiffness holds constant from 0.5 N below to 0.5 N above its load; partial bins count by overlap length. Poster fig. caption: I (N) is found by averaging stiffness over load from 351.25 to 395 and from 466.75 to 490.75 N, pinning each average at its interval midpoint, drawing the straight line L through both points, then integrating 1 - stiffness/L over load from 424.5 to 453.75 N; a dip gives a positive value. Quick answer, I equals 4.6 N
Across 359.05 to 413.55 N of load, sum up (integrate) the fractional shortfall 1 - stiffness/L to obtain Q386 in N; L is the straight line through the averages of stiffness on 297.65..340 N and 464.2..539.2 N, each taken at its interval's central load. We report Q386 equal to -4.7 N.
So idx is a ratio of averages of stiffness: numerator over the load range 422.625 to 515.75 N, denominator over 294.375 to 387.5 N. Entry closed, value 1.2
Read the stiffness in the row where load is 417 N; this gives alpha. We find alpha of 115.1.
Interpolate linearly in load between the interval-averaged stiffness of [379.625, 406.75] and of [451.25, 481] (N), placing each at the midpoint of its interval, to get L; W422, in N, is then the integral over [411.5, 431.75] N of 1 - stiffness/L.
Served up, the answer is 1.7 N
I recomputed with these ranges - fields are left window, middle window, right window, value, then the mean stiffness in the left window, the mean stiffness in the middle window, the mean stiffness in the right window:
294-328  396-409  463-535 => -1.00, 80.6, 107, 119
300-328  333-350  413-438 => -2.62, 80.3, 96.3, 93.1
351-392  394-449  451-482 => 4.57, 102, 98.4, 112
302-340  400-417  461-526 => -0.95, 83.6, 108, 120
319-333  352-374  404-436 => -2.34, 83.1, 98.4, 98.1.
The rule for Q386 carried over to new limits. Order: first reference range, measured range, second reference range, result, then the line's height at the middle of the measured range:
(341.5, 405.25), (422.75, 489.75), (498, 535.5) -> 5.9 N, 114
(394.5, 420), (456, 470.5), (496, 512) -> 1.3 N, 121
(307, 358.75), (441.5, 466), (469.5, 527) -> 0.3 N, 113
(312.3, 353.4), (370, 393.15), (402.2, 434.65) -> -2.4 N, 95.4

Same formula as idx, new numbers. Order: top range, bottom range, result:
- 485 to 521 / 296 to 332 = 1.53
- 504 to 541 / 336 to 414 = 1.16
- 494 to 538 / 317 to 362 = 1.32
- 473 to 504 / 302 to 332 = 1.53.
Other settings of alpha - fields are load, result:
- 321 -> 80.88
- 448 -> 107.6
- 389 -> 98.84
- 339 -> 96.72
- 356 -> 96.06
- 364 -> 96.67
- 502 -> 132.7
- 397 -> 112.4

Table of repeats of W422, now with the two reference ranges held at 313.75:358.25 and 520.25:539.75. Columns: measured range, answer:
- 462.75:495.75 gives -2.0 N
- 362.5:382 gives -1.5 N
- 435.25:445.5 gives 1.9 N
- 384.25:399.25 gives -1.2 N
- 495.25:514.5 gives -2.7 N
